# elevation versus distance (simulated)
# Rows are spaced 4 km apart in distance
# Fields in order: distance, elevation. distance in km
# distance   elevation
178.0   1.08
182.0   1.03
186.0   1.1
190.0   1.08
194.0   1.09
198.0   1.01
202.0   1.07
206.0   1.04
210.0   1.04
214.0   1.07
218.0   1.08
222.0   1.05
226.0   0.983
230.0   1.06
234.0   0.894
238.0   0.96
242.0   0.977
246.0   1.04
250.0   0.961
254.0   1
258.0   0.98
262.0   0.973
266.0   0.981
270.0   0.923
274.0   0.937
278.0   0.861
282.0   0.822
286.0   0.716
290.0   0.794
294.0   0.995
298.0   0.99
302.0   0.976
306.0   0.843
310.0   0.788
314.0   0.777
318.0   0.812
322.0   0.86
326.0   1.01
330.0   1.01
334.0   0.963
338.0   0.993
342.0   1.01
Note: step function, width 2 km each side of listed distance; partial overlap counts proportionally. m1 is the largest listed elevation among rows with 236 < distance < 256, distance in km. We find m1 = 1.04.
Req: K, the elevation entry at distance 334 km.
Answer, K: 0.963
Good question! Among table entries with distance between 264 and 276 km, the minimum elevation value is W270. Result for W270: 0.923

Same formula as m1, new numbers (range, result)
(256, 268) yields 0.981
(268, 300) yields 0.995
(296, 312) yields 0.99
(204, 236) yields 1.08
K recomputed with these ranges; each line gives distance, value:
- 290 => 0.794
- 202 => 1.07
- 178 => 1.08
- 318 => 0.812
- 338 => 0.993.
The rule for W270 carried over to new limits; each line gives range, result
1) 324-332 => 1.01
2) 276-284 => 0.822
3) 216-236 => 0.894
